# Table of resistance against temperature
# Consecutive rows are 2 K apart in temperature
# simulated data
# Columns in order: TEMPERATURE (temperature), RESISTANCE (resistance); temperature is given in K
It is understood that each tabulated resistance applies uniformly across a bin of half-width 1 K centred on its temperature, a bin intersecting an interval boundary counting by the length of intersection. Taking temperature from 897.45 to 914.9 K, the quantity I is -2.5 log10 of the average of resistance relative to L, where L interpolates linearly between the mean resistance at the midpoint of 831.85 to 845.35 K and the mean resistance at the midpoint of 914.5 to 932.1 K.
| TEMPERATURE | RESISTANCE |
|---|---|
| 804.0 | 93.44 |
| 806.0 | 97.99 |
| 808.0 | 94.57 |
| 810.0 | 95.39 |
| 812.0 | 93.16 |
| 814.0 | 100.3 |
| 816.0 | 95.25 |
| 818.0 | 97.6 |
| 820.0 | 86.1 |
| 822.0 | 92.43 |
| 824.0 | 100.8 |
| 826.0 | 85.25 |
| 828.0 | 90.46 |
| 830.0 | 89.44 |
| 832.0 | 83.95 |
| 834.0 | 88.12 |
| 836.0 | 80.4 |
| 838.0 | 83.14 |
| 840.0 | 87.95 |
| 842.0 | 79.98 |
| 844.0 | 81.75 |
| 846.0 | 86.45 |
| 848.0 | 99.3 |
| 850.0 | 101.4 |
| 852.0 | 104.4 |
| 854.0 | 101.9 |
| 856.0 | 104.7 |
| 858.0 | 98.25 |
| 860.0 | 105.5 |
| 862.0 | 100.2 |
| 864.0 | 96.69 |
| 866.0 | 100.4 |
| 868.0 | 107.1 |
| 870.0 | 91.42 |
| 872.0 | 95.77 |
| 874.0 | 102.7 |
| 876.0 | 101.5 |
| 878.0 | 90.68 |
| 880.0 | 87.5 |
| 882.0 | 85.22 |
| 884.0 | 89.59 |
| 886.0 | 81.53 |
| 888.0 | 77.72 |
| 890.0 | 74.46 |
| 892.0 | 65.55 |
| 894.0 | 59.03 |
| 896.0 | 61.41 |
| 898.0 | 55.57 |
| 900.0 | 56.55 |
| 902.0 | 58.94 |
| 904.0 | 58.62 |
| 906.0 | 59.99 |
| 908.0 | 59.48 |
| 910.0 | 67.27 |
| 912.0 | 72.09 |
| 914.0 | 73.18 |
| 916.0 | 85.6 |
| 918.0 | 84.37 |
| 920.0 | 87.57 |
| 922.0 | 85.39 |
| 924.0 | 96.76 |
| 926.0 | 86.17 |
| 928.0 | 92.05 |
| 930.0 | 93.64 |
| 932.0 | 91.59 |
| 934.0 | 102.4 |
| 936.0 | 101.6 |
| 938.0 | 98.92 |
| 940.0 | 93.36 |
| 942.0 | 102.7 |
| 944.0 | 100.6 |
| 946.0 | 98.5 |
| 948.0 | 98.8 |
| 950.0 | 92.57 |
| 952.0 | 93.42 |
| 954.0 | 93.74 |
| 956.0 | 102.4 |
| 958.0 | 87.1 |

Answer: 0.37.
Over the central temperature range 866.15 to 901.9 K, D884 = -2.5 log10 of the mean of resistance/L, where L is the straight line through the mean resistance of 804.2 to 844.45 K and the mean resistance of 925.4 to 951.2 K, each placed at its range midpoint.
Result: 0.15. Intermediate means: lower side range 90.4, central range 81.3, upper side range 96.5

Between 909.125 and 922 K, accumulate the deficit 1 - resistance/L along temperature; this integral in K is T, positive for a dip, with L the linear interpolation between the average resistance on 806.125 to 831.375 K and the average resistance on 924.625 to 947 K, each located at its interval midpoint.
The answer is 2.3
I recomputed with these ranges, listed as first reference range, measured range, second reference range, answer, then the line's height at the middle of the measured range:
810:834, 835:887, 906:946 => -0.04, 90.5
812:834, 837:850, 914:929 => 0.04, 91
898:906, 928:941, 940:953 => -0.12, 86.8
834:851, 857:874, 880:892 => -0.18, 84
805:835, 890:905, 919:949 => 0.49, 94.5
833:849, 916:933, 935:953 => 0.07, 95.6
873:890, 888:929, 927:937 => 0.27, 92.7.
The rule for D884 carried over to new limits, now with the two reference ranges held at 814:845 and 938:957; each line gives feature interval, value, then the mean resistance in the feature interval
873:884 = -0.01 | 93.2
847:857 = -0.14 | 102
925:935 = 0.03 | 93.2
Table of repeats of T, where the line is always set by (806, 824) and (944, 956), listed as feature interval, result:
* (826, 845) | 2.0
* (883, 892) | 1.6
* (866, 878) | -0.4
